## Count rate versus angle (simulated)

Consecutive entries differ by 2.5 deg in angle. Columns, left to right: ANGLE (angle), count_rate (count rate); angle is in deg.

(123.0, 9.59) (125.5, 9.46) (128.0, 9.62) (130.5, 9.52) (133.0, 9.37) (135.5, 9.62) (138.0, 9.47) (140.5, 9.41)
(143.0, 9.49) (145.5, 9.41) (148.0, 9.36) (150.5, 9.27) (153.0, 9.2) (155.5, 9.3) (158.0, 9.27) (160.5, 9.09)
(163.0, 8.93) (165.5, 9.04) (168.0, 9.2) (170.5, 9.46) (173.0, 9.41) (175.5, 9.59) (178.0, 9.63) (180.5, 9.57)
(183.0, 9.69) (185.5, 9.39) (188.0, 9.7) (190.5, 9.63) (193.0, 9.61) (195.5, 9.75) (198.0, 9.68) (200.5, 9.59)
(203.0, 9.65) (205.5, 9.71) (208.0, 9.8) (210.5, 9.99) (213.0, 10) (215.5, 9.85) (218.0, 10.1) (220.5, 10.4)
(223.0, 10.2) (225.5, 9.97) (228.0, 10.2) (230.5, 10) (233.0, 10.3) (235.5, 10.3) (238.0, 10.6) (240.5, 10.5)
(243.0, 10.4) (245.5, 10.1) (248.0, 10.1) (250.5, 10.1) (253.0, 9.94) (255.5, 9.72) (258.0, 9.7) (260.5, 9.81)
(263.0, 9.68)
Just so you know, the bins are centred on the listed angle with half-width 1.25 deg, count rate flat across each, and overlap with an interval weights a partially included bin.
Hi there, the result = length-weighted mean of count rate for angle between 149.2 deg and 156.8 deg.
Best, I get 9.26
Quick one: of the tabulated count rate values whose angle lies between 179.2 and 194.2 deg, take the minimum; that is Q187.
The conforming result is 9.39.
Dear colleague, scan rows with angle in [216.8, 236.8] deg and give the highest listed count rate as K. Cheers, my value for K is 10.4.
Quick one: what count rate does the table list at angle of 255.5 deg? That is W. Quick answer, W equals 9.72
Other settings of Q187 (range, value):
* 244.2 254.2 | 9.94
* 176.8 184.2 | 9.57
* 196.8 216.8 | 9.59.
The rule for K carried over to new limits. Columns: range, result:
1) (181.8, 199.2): 9.75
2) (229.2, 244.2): 10.6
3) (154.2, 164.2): 9.3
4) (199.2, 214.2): 10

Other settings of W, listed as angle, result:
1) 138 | 9.47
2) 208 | 9.8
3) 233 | 10.3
